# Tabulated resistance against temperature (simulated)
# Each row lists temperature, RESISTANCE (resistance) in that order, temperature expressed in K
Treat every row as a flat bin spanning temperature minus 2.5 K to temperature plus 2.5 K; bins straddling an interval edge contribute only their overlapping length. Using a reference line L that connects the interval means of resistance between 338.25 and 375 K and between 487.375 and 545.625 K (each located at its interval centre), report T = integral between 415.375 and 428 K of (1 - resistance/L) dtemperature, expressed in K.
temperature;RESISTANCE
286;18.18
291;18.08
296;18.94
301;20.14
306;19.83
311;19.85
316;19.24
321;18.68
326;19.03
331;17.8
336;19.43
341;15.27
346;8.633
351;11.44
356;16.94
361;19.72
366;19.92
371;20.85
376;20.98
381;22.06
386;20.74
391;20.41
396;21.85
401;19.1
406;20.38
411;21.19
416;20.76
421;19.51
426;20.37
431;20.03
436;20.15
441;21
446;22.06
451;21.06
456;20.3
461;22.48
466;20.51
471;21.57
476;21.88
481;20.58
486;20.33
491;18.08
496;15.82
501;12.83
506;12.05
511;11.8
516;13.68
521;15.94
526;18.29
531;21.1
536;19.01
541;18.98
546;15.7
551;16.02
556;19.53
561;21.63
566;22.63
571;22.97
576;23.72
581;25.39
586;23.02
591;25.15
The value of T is -3.0 K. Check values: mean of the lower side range 16.3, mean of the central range 20.1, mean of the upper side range 16.2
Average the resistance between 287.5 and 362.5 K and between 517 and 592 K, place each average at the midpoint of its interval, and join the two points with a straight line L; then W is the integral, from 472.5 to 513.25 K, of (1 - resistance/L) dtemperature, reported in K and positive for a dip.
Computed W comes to 5.73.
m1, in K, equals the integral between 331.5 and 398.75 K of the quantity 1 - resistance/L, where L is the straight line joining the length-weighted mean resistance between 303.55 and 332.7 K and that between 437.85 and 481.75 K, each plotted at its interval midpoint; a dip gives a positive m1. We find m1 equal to 5.2 K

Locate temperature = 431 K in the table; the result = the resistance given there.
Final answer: 20.03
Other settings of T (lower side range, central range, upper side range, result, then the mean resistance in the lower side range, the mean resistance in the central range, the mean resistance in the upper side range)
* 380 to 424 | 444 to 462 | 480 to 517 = -3.5 K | 20.6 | 21.4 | 15.5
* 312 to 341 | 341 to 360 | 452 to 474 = 5.7 K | 18.6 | 13.3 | 21.2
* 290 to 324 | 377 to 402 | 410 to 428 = -1.0 K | 19.3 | 20.9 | 20.4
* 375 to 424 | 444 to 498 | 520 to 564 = -2.2 K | 20.7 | 20.5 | 18.6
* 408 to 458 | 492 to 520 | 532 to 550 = 7.8 K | 20.6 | 13.6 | 18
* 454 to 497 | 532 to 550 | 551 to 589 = 3.0 K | 20.3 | 18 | 22.3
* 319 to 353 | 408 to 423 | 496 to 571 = -3.8 K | 15.8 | 20.5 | 17.2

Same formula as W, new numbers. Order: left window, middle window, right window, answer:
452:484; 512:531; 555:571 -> 4.57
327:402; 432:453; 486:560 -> -4.23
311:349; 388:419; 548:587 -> -3.59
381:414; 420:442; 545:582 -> 0.60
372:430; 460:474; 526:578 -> -0.73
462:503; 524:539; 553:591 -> 1.17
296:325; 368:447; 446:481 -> -0.22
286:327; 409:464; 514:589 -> -3.48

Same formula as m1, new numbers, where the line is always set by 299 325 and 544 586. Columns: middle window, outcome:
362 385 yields -1.10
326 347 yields 3.69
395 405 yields -0.09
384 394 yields -0.31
